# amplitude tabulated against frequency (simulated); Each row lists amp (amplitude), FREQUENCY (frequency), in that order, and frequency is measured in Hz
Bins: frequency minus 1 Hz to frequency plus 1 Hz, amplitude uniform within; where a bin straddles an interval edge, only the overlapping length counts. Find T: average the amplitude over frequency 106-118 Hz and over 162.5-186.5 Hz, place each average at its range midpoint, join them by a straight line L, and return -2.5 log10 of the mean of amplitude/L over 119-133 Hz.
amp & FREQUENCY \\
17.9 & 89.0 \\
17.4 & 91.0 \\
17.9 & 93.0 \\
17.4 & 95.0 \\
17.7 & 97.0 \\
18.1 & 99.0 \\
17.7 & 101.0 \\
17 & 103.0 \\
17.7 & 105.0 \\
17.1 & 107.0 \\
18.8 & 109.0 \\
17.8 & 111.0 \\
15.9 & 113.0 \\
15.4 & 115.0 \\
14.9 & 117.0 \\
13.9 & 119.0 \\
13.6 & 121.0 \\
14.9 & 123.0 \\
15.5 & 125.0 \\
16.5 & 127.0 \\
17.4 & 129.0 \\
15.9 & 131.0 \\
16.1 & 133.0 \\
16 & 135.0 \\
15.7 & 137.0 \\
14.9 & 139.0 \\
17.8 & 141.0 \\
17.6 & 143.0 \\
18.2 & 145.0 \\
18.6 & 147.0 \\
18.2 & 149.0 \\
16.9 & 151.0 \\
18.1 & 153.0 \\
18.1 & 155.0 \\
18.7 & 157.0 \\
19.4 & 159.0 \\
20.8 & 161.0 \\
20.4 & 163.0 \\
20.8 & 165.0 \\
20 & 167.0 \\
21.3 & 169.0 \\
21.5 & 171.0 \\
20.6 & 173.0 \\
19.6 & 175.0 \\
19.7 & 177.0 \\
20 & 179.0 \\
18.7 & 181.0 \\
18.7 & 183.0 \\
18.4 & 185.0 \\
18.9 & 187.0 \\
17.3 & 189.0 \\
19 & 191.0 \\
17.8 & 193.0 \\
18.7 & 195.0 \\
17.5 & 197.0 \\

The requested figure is 0.12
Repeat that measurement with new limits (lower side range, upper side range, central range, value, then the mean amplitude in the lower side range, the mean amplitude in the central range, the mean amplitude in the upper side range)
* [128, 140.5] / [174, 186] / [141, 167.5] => -0.08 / 16.1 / 18.8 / 19.2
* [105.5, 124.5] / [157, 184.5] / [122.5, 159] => 0.05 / 15.9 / 17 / 20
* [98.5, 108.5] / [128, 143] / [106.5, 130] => 0.07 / 17.6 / 16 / 16.3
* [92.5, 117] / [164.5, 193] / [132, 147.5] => 0.09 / 17.3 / 16.8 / 19.5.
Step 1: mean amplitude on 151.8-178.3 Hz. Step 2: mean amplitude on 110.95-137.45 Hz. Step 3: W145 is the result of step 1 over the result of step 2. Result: 1.3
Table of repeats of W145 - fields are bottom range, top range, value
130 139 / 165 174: 1.32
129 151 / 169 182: 1.19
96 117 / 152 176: 1.16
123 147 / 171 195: 1.15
